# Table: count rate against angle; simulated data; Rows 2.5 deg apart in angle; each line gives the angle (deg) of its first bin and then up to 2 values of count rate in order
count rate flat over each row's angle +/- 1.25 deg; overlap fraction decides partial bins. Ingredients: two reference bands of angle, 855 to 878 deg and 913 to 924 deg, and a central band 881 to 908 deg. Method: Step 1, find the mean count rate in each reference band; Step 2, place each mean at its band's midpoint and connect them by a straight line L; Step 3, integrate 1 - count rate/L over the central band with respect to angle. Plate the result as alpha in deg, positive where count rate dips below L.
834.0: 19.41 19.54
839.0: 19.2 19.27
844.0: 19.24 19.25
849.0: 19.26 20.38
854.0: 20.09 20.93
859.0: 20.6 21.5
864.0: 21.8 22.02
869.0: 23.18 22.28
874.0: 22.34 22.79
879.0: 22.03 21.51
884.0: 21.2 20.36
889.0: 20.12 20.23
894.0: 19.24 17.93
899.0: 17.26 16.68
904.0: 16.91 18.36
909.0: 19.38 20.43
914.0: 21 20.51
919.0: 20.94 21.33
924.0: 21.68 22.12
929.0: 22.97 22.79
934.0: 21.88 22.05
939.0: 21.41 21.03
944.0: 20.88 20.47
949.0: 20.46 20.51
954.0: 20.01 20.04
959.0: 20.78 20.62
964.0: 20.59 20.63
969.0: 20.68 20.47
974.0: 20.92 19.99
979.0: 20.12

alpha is 3.1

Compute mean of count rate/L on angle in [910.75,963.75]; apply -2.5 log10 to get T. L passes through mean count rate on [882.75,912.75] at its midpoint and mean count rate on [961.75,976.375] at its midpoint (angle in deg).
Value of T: -0.07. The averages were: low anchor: 19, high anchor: 20.6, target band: 21.1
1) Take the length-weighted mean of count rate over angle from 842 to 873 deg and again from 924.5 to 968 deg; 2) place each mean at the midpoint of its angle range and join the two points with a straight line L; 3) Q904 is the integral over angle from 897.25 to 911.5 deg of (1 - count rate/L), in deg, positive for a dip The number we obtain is 2.1 deg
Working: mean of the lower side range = 20.9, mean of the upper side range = 21.1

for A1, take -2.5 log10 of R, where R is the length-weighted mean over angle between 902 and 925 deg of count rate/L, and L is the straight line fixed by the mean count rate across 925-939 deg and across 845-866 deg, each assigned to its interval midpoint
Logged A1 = 0.10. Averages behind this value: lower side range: 20.5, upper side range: 22.3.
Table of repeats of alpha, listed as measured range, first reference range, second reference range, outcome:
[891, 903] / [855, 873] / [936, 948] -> 1.88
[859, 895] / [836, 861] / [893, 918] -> -3.99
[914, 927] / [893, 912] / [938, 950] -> -1.28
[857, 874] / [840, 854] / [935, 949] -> -1.75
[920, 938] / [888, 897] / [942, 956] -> -1.76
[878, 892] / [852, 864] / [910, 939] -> 0.15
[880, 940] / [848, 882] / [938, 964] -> 1.93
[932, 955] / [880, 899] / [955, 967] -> -0.75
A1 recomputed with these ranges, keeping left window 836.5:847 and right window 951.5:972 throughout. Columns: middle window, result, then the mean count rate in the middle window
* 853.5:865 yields -0.084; 21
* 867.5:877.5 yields -0.157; 22.6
